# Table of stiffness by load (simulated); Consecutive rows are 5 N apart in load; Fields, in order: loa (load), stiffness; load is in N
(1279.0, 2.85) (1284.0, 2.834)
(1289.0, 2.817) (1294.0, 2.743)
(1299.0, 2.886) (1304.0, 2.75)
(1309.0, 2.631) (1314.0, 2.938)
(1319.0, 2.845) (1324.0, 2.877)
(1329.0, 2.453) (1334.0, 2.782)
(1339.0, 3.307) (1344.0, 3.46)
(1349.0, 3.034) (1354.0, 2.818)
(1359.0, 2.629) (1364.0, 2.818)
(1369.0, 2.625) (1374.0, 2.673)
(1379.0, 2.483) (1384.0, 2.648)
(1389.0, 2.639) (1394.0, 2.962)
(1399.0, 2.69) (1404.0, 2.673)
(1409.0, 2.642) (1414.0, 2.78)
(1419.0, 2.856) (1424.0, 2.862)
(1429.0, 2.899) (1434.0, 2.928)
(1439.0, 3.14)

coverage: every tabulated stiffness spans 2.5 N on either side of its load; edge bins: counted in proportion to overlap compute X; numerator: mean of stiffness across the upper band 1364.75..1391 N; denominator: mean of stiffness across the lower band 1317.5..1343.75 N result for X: 0.90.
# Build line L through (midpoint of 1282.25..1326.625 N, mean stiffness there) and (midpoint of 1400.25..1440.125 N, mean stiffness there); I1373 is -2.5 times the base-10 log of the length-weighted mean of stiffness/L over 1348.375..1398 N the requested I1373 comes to 0.04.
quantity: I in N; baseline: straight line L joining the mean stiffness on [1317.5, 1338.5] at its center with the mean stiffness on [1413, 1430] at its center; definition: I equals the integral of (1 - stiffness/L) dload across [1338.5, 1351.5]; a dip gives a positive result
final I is -2.1 N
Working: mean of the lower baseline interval 2.79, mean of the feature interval 3.26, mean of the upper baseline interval 2.85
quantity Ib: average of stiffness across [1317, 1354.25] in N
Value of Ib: 2.96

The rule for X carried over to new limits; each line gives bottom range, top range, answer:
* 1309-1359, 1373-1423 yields 0.93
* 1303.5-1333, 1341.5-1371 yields 1.06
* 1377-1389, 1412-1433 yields 1.11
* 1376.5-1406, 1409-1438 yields 1.07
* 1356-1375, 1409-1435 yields 1.06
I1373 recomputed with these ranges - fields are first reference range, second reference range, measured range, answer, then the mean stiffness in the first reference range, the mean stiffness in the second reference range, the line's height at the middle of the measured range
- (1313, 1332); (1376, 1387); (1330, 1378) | -0.083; 2.77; 2.57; 2.66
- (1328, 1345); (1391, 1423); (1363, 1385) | 0.096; 3.01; 2.77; 2.88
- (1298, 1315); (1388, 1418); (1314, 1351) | -0.073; 2.78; 2.74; 2.77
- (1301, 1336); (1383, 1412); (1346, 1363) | -0.042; 2.76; 2.71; 2.74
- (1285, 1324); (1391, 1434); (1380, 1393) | 0.056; 2.81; 2.8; 2.8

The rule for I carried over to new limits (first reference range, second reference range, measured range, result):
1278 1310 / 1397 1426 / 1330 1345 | -1.66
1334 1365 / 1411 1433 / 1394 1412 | 1.11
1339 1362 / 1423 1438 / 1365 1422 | 5.08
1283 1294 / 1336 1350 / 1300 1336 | 3.49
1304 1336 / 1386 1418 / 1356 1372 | 0.29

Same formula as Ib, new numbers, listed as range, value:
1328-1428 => 2.8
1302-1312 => 2.7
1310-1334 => 2.77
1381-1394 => 2.7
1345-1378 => 2.78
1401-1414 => 2.68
